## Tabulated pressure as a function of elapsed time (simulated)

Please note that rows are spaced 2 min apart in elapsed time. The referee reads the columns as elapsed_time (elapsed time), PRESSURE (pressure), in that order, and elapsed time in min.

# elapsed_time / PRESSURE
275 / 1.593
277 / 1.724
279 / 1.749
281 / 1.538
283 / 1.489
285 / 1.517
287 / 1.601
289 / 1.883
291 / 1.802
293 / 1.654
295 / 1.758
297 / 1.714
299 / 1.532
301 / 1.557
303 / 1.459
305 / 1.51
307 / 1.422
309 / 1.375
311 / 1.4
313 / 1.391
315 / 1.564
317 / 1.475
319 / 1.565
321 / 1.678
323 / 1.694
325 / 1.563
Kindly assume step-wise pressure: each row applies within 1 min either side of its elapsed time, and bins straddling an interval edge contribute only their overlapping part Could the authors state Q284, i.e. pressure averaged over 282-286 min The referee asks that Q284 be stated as 1.5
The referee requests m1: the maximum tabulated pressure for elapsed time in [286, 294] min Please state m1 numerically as 1.883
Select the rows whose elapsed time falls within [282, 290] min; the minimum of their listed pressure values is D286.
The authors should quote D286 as 1.489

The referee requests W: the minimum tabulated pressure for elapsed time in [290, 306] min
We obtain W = 1.459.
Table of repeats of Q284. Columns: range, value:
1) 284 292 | 1.7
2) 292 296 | 1.71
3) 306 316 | 1.43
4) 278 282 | 1.64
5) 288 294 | 1.78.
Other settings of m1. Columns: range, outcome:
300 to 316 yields 1.564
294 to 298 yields 1.758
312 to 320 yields 1.565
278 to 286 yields 1.749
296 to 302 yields 1.714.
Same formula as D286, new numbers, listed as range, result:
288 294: 1.654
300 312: 1.375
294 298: 1.714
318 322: 1.565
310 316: 1.391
